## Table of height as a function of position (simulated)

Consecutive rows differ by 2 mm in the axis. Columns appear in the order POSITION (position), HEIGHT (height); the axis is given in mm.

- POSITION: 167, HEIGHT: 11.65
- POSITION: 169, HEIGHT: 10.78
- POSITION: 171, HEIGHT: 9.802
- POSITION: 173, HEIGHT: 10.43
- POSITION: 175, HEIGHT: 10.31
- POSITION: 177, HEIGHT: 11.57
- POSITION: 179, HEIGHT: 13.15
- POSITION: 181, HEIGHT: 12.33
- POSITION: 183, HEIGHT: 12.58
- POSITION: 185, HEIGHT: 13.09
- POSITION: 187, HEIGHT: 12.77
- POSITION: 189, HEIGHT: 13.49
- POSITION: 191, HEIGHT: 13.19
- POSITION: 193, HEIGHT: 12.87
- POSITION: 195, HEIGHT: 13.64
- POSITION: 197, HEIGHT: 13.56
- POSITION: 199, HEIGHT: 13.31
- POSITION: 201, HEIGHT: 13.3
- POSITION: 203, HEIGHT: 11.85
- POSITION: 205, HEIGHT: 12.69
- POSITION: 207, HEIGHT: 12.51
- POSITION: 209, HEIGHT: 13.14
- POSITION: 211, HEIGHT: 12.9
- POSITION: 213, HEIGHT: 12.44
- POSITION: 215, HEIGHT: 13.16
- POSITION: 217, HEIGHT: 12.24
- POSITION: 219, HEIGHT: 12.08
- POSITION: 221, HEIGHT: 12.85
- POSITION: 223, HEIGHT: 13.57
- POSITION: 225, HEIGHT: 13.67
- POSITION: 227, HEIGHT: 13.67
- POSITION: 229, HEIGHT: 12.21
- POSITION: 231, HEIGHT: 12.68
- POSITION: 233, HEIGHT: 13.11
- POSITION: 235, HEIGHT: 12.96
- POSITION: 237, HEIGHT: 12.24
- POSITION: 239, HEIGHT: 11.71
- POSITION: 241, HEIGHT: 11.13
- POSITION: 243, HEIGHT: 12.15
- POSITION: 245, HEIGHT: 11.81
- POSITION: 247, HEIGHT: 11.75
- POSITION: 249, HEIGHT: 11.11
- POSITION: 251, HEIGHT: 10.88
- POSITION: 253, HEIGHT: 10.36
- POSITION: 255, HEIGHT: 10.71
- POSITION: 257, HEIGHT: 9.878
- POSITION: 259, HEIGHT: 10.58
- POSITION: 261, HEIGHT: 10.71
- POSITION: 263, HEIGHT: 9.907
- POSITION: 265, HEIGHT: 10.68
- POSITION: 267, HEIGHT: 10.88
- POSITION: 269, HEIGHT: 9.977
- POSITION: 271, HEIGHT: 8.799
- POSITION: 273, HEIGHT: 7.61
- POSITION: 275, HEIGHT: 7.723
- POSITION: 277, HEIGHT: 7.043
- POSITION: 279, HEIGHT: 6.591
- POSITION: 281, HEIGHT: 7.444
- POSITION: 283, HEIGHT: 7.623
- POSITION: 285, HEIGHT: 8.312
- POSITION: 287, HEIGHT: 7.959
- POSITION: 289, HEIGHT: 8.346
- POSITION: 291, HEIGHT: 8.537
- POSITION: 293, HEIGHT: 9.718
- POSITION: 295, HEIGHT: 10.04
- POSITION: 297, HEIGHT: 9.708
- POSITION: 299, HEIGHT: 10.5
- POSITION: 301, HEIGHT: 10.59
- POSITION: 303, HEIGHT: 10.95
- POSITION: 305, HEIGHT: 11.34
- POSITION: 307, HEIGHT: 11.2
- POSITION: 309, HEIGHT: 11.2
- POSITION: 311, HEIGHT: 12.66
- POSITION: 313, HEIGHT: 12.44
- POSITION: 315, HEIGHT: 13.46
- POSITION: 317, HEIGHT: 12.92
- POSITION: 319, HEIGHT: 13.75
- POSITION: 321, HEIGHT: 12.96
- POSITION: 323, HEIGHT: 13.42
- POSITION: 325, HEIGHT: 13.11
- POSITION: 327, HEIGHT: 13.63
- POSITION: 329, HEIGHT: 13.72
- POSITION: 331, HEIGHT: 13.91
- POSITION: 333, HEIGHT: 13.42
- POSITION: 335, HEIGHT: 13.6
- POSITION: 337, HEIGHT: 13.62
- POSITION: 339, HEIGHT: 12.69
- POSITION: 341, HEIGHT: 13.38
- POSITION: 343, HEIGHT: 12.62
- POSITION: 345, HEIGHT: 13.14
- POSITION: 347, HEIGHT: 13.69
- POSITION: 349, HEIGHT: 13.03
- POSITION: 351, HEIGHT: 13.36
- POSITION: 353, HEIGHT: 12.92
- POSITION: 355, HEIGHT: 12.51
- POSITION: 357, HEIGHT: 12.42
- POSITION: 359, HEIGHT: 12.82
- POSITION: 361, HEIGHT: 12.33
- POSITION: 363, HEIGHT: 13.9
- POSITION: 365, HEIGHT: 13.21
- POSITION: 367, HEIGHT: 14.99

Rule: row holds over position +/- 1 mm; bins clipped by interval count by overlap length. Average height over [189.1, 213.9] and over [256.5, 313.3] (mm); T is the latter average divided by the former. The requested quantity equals 0.74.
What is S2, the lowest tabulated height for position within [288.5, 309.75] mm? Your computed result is 8.346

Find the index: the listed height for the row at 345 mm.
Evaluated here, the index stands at 13.14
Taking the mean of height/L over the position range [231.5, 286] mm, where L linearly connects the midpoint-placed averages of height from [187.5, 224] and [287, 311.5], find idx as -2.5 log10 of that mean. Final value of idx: 0.13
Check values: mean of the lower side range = 12.9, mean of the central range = 10.2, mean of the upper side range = 10.3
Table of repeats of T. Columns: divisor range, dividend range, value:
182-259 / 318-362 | 1.06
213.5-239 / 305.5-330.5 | 1.00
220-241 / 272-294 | 0.62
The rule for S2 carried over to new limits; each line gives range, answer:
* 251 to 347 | 6.591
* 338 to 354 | 12.62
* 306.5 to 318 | 11.2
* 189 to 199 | 12.87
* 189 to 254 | 10.36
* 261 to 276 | 7.61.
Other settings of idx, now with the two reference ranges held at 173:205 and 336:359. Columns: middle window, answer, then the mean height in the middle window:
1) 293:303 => 0.252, 10.2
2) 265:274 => 0.331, 9.47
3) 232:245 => 0.051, 12.2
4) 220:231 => -0.034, 13.1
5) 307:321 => 0.026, 12.6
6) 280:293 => 0.495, 8.17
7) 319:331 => -0.039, 13.4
